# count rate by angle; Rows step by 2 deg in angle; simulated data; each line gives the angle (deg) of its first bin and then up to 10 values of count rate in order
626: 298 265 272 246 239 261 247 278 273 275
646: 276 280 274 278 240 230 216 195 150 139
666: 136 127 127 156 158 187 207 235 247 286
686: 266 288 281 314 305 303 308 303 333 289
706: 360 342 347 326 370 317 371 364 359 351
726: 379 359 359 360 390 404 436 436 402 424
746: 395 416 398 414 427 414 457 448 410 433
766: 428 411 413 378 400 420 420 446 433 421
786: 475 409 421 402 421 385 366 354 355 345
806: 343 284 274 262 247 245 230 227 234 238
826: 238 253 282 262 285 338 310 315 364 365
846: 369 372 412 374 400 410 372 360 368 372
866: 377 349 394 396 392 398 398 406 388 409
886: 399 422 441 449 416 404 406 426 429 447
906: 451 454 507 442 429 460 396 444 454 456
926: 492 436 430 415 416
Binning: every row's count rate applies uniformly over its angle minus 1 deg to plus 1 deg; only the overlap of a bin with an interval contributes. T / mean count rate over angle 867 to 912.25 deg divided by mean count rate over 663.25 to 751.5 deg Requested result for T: 1.3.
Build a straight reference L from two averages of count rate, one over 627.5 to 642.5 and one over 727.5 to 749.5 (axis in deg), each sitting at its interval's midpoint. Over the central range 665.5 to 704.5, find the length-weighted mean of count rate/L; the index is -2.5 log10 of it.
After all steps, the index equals 0.33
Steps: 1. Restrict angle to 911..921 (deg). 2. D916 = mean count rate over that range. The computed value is 434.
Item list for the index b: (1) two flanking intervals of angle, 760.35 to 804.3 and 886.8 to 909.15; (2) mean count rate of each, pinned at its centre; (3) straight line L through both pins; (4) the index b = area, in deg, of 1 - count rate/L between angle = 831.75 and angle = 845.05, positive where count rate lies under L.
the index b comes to 3.1 deg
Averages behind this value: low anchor 408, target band 323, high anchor 432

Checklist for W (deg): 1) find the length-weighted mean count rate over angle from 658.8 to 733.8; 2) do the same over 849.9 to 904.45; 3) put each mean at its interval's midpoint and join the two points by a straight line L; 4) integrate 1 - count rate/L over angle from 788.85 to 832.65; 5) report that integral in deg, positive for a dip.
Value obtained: 6.2 deg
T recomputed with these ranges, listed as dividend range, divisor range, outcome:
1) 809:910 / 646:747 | 1.22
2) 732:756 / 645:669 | 1.94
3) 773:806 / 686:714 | 1.28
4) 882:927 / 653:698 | 1.99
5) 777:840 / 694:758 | 0.89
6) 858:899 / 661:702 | 1.73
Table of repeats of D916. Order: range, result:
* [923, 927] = 474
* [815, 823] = 234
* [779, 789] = 437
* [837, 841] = 312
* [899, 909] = 441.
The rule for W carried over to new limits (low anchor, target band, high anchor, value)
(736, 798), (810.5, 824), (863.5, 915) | 5.7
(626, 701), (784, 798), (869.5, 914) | -3.0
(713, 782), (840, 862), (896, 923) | 2.6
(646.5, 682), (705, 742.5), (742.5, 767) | -2.7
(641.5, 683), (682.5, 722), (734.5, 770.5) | -2.2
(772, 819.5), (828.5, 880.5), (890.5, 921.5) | 5.4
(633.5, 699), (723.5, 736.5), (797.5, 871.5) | -4.9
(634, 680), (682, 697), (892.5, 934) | -2.8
